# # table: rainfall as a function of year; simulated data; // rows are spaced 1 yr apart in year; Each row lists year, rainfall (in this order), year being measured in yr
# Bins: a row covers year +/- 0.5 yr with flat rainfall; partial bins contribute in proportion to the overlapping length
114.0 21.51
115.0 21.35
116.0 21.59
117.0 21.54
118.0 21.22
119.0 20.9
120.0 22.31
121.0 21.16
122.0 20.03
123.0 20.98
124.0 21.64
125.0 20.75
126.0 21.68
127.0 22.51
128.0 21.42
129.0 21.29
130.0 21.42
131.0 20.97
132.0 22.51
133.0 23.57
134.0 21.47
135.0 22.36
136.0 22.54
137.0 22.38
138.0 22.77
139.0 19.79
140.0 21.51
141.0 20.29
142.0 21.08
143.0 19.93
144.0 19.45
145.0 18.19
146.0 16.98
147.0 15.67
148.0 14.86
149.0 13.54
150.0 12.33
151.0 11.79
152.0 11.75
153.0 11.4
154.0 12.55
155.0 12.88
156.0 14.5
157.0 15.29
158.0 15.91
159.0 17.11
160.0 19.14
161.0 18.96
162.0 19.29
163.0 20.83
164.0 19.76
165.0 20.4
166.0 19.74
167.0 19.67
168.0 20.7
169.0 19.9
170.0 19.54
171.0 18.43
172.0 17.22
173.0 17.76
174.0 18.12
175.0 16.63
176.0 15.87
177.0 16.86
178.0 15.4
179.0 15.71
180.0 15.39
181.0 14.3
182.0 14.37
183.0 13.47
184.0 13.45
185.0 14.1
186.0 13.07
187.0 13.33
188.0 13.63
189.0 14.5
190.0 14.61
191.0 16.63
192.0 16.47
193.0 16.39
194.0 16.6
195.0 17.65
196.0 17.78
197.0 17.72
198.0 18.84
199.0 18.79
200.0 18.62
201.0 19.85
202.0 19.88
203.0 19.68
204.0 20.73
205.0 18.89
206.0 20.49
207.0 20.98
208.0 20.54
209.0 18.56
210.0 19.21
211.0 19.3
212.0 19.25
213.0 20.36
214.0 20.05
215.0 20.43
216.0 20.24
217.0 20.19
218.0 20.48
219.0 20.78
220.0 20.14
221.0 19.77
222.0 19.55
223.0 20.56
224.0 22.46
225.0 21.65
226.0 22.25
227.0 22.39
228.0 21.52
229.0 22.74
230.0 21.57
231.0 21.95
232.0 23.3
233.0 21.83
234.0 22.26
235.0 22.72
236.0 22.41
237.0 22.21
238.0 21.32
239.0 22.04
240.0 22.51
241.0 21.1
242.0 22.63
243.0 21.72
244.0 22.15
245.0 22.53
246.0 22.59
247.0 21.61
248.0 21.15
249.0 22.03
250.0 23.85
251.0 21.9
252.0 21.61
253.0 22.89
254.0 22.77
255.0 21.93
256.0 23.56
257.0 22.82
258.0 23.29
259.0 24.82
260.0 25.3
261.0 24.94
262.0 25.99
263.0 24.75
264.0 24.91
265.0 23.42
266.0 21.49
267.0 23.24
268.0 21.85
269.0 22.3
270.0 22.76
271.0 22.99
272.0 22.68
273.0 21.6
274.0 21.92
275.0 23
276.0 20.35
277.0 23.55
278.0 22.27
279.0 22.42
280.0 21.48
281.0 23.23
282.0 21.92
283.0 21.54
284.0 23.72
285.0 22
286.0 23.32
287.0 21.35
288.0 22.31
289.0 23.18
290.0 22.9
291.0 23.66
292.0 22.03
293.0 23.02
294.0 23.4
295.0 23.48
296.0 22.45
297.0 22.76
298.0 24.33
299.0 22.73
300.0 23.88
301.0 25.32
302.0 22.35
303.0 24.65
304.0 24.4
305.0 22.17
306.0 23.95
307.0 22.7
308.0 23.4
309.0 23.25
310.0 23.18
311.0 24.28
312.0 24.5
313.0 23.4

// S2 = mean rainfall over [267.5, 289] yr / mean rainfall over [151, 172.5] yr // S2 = 1.3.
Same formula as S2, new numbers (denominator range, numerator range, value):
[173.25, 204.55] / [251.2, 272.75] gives 1.42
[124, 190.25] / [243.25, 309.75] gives 1.29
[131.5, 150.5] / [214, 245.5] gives 1.10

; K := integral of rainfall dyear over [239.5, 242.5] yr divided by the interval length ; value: 22.1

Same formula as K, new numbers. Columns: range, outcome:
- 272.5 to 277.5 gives 22.1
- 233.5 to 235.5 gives 22.5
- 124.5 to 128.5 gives 21.6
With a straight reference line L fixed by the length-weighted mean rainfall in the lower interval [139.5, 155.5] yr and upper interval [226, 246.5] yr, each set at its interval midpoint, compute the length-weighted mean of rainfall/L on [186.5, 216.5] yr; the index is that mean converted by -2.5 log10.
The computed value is 0.08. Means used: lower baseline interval 15.9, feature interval 18.3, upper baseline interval 22.2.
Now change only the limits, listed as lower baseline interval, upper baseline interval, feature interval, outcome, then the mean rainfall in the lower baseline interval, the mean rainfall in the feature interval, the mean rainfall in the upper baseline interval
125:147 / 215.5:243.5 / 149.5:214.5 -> 0.237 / 21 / 17.1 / 21.6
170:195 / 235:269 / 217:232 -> -0.069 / 15.6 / 21.3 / 22.8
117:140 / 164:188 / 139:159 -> 0.223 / 21.6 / 15.9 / 16.7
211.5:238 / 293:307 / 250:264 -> -0.067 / 21.3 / 23.6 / 23.5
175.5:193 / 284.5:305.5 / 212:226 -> -0.178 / 14.8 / 20.5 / 23.1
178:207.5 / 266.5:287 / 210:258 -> -0.113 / 16.7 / 21.6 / 22.4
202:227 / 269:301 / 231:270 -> -0.061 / 20.3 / 22.8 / 22.7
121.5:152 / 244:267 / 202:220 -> 0.097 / 19.7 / 20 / 23.2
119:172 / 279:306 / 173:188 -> 0.305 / 19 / 15.1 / 23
